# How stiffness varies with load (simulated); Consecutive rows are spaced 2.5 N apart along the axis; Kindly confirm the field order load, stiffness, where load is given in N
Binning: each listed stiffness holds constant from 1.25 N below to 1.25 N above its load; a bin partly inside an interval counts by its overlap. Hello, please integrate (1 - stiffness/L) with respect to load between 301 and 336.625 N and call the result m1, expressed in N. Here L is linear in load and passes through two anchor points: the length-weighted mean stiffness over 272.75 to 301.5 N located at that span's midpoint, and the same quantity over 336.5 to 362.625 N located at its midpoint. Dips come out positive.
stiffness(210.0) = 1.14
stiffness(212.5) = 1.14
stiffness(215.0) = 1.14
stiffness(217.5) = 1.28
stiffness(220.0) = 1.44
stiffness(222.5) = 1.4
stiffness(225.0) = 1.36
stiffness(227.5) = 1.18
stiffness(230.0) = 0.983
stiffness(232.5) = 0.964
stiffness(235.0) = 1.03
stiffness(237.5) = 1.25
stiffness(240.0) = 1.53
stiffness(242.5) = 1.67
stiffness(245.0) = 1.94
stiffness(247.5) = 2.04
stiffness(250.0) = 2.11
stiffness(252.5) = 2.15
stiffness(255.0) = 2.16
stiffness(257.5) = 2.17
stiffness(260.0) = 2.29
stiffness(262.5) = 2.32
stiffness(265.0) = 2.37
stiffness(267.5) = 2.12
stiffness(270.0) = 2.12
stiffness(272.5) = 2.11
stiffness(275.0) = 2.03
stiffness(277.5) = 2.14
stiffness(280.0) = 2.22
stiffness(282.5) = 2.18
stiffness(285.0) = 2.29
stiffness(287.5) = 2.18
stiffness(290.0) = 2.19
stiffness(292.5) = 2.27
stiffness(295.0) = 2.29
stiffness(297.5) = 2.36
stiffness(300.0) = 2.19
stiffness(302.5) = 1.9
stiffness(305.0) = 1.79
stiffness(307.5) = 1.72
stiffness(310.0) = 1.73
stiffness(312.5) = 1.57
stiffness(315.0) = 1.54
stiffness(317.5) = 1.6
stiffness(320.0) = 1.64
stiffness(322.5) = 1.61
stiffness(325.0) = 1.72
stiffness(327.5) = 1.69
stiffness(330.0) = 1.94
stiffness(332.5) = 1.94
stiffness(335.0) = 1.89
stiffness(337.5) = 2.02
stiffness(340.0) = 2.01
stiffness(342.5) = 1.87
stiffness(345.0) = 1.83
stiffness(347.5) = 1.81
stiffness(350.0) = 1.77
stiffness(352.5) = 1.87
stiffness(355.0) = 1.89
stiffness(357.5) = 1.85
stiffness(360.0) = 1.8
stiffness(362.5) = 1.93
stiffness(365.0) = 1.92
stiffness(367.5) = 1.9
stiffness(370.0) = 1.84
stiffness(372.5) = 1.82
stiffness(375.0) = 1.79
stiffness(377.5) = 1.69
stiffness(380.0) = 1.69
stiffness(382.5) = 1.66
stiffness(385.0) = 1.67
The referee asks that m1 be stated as 5.2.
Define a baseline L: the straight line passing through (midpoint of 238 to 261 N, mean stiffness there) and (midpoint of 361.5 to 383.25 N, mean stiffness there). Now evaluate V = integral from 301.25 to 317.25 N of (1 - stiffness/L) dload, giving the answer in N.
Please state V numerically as 1.6 N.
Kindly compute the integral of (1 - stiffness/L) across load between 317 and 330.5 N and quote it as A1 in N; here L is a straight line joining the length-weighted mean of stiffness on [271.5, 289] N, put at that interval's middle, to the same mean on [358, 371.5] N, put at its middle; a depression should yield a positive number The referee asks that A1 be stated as 2.16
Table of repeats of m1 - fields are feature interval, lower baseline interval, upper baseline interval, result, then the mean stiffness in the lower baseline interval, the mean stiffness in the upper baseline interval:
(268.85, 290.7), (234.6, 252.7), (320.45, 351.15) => -4.9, 1.72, 1.84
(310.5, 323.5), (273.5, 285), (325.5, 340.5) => 2.5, 2.16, 1.9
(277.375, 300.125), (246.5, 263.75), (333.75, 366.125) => -1.8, 2.18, 1.88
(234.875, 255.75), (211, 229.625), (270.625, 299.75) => -2.0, 1.26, 2.2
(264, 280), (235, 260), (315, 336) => -2.8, 1.87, 1.74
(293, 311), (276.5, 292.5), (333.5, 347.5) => 0.9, 2.21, 1.91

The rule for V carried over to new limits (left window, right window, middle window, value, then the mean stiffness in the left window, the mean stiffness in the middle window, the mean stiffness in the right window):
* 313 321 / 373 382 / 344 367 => -2.4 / 1.59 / 1.85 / 1.73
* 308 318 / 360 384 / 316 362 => -3.2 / 1.62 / 1.82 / 1.8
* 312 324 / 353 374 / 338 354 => -1.0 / 1.6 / 1.87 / 1.87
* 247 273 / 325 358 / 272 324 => 1.7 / 2.18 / 1.98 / 1.87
